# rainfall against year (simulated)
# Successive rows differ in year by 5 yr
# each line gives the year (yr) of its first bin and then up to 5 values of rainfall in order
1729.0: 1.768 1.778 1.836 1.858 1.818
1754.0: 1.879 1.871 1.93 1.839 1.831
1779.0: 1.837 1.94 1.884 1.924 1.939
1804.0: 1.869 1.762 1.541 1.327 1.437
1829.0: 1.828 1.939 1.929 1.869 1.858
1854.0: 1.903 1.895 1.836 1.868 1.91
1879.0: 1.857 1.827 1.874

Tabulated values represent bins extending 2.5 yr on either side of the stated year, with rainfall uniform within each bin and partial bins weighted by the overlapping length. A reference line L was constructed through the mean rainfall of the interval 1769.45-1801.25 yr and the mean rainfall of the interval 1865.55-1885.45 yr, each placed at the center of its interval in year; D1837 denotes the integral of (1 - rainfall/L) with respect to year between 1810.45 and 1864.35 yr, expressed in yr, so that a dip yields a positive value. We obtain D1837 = 3.4 yr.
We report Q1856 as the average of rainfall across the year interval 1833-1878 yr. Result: 1.89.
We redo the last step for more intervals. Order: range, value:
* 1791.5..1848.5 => 1.76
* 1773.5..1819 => 1.81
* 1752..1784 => 1.87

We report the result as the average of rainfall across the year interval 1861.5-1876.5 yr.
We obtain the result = 1.87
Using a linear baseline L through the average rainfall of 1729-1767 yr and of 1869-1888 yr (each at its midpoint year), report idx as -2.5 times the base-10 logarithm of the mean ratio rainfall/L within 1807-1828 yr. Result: 0.21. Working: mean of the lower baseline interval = 1.85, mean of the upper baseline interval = 1.87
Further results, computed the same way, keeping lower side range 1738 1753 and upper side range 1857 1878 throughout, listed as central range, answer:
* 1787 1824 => 0.08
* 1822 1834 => 0.10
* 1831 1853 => -0.02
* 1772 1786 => -0.01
